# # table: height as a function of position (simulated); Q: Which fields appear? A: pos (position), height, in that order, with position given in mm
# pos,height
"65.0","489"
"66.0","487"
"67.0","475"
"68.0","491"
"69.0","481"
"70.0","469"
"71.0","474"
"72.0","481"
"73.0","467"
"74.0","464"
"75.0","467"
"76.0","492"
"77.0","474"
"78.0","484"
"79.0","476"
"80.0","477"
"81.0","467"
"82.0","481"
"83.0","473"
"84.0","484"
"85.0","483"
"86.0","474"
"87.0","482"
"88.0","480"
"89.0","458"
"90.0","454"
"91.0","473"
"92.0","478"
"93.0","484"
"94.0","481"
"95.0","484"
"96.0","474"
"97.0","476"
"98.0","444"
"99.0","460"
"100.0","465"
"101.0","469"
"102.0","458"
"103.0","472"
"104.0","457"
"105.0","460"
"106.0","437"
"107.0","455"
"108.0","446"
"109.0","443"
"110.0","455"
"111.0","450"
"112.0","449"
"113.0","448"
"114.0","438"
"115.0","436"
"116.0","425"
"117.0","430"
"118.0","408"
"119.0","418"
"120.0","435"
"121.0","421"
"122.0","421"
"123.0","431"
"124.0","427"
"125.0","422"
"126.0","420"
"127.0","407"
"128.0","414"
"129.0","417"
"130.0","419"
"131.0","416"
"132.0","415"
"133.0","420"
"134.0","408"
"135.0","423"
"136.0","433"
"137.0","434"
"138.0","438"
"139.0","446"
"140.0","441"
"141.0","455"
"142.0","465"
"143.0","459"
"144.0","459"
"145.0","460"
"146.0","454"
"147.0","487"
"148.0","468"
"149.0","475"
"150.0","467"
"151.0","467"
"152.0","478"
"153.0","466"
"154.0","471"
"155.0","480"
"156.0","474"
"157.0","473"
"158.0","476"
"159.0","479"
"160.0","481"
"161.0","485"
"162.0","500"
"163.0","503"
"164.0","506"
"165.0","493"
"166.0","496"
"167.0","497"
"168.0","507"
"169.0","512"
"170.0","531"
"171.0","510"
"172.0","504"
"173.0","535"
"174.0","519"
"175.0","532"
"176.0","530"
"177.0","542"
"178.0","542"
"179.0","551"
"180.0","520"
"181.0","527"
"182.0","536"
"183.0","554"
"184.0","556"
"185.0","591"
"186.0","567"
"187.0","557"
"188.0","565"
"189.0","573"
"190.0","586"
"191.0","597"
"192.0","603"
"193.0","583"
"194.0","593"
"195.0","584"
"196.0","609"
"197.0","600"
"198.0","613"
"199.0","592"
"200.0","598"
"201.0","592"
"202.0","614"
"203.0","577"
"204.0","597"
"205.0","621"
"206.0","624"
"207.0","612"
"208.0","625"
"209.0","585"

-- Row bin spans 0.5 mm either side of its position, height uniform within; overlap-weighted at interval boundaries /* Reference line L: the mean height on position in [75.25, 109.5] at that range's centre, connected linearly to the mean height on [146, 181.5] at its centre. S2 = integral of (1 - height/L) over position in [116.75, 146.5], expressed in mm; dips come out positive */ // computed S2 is 3.4 mm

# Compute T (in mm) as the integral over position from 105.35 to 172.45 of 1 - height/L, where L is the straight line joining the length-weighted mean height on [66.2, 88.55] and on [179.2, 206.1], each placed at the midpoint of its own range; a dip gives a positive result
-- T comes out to 9.9 mm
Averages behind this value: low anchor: 477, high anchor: 582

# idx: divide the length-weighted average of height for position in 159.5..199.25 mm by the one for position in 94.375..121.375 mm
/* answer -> 1.21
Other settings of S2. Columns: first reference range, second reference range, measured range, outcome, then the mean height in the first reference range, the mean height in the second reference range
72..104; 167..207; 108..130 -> 3.2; 473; 565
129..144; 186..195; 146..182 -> 0.7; 434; 581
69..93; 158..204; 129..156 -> 3.6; 475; 547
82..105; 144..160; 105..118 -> 0.8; 471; 472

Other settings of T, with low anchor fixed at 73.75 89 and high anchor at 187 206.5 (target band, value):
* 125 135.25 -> 2.2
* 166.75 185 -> 1.4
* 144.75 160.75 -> 2.2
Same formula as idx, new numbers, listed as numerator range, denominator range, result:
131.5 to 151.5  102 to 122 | 1.02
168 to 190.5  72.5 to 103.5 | 1.15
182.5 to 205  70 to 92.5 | 1.24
